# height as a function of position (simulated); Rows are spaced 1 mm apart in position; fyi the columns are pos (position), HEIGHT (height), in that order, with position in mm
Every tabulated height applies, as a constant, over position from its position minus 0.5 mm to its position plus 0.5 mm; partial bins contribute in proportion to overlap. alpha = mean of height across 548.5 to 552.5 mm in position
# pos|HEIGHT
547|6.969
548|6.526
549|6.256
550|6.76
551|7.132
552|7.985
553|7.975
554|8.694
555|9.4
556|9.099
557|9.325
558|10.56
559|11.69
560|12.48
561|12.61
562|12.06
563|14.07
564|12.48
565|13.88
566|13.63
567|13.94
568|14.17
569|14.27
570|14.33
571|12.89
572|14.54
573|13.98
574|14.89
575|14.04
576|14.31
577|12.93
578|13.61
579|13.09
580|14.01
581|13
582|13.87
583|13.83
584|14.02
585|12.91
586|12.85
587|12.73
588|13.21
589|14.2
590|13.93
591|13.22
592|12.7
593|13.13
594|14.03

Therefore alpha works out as 7.03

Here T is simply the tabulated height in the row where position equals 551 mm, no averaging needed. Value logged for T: 7.132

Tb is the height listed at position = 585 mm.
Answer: 12.91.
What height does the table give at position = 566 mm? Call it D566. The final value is 13.63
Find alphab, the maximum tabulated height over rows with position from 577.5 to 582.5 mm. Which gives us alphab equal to 14.01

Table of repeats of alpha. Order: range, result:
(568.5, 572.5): 14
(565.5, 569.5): 14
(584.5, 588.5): 12.9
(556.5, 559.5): 10.5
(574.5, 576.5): 14.2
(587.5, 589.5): 13.7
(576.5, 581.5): 13.3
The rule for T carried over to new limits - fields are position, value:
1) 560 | 12.48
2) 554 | 8.694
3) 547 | 6.969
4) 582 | 13.87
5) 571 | 12.89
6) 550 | 6.76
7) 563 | 14.07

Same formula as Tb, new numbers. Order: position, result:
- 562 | 12.06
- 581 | 13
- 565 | 13.88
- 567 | 13.94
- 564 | 12.48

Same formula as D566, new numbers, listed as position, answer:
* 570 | 14.33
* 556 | 9.099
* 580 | 14.01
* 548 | 6.526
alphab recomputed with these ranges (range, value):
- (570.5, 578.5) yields 14.89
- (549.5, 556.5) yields 9.4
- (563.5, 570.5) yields 14.33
